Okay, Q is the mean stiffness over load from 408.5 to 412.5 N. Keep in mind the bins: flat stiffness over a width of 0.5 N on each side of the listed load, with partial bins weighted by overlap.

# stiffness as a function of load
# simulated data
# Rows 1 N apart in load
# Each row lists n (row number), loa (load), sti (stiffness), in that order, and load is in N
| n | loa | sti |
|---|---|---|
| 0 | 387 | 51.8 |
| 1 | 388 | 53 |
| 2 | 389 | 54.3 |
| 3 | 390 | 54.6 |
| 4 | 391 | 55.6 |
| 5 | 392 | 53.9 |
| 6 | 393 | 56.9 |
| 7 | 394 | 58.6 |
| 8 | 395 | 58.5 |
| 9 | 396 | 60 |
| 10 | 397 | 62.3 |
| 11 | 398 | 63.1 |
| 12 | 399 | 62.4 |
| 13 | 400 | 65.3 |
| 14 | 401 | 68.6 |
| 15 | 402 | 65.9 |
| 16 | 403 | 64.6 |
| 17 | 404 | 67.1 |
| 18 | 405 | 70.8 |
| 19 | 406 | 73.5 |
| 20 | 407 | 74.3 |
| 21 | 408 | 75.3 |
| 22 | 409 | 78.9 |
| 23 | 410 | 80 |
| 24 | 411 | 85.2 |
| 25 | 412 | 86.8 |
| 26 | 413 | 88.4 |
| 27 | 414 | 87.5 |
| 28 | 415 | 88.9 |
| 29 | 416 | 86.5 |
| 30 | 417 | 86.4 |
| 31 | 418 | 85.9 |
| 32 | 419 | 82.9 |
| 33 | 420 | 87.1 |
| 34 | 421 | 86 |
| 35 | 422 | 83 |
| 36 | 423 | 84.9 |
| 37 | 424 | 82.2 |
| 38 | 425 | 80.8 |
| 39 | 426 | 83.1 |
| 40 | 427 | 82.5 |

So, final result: 82.7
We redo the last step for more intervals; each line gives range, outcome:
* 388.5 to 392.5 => 54.6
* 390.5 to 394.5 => 56.2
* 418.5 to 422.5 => 84.8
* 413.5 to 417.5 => 87.3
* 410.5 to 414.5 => 87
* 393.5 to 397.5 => 59.9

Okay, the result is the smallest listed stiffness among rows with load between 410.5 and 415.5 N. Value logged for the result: 85.2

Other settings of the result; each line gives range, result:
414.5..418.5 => 85.9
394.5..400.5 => 58.5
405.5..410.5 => 73.5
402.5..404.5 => 64.6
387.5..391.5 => 53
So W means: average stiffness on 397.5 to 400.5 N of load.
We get 63.6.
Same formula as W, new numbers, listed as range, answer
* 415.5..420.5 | 85.8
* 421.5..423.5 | 84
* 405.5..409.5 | 75.5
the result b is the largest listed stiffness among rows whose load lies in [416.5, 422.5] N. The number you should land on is 87.1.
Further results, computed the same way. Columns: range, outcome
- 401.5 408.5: 75.3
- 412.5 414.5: 88.4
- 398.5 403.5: 68.6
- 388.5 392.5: 55.6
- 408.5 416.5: 88.9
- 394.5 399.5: 63.1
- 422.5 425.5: 84.9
